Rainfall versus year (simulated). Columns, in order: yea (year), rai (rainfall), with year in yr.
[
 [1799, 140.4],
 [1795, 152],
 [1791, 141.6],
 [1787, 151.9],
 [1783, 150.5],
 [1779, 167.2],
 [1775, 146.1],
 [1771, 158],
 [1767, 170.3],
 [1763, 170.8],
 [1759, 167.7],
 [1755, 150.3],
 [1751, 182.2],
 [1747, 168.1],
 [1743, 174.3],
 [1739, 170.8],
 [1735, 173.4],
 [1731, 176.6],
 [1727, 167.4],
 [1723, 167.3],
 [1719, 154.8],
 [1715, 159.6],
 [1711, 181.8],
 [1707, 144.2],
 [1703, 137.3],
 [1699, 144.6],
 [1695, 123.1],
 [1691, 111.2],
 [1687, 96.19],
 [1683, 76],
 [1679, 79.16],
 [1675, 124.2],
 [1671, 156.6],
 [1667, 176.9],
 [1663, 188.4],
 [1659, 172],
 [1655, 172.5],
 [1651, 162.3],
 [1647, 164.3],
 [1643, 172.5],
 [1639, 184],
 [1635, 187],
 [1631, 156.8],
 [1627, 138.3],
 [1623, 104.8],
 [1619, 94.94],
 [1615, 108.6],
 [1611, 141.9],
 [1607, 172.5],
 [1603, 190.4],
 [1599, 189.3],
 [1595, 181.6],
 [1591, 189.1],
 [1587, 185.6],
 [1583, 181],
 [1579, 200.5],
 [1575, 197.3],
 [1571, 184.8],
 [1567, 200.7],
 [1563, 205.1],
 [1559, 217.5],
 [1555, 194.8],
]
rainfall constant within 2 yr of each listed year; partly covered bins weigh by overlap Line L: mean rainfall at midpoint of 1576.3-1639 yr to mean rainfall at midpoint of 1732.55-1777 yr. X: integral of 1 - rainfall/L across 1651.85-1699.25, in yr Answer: 8.4 yr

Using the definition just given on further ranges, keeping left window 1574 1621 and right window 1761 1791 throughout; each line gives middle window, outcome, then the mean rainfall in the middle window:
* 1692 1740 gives 1.3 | 157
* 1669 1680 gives 2.7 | 124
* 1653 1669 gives -1.2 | 177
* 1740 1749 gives -0.6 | 171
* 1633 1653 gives -1.0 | 174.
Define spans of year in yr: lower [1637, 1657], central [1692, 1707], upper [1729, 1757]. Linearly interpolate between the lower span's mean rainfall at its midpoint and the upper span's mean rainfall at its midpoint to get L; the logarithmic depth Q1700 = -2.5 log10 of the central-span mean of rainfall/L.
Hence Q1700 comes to 0.259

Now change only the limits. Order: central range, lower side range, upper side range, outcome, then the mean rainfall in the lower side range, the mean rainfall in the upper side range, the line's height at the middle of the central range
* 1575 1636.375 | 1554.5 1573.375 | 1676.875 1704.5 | 0.06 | 201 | 109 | 171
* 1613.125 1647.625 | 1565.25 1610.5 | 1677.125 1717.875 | 0.12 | 187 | 126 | 163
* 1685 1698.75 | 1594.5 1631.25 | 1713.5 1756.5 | 0.37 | 146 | 168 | 160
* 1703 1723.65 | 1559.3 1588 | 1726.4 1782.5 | 0.09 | 195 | 167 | 173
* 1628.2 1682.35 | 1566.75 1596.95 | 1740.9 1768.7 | 0.14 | 189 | 169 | 181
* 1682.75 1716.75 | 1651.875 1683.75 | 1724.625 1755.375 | 0.19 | 147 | 171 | 158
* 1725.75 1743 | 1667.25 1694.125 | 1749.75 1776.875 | -0.19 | 112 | 163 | 145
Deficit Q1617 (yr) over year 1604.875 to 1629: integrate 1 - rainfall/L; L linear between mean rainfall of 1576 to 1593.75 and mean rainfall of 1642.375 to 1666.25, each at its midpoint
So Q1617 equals 7.2 yr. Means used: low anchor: 189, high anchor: 172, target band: 127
